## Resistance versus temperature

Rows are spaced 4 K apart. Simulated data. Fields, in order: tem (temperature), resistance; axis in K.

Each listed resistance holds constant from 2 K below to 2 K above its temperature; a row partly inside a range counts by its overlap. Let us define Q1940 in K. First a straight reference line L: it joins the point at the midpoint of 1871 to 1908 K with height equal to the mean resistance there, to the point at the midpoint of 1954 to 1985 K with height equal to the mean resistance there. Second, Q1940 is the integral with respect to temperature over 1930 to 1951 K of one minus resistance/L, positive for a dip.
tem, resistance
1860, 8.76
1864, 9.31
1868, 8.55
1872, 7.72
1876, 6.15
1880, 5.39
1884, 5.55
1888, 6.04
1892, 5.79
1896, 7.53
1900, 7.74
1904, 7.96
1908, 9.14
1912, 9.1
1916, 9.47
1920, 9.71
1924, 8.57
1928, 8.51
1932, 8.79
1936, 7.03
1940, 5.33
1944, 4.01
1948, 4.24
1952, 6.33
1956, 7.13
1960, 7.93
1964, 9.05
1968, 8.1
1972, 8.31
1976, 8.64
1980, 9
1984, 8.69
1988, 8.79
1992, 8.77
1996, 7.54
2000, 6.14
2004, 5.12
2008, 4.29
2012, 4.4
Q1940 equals 4.99 K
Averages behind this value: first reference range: 6.76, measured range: 5.9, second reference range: 8.35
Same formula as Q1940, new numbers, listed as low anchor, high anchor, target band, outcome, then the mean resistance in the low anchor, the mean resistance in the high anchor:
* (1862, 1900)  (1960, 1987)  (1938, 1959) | 6.8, 6.94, 8.59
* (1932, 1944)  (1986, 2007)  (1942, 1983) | -4.0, 6.25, 7.13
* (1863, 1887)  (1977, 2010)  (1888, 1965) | -3.9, 6.98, 7.33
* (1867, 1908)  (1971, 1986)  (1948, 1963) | 2.5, 6.91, 8.68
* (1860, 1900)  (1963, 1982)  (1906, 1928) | -4.3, 7.03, 8.6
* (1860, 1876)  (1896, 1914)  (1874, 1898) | 6.5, 8.26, 8.38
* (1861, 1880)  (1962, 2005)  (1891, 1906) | 0.9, 7.71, 8.08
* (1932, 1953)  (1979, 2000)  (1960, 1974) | -2.8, 5.67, 8.31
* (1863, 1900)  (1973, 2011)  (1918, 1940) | -3.5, 6.87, 7.38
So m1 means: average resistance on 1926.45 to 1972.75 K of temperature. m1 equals 7.02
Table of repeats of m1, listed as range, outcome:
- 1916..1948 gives 7.35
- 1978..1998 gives 8.56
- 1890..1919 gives 8.16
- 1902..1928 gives 8.95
